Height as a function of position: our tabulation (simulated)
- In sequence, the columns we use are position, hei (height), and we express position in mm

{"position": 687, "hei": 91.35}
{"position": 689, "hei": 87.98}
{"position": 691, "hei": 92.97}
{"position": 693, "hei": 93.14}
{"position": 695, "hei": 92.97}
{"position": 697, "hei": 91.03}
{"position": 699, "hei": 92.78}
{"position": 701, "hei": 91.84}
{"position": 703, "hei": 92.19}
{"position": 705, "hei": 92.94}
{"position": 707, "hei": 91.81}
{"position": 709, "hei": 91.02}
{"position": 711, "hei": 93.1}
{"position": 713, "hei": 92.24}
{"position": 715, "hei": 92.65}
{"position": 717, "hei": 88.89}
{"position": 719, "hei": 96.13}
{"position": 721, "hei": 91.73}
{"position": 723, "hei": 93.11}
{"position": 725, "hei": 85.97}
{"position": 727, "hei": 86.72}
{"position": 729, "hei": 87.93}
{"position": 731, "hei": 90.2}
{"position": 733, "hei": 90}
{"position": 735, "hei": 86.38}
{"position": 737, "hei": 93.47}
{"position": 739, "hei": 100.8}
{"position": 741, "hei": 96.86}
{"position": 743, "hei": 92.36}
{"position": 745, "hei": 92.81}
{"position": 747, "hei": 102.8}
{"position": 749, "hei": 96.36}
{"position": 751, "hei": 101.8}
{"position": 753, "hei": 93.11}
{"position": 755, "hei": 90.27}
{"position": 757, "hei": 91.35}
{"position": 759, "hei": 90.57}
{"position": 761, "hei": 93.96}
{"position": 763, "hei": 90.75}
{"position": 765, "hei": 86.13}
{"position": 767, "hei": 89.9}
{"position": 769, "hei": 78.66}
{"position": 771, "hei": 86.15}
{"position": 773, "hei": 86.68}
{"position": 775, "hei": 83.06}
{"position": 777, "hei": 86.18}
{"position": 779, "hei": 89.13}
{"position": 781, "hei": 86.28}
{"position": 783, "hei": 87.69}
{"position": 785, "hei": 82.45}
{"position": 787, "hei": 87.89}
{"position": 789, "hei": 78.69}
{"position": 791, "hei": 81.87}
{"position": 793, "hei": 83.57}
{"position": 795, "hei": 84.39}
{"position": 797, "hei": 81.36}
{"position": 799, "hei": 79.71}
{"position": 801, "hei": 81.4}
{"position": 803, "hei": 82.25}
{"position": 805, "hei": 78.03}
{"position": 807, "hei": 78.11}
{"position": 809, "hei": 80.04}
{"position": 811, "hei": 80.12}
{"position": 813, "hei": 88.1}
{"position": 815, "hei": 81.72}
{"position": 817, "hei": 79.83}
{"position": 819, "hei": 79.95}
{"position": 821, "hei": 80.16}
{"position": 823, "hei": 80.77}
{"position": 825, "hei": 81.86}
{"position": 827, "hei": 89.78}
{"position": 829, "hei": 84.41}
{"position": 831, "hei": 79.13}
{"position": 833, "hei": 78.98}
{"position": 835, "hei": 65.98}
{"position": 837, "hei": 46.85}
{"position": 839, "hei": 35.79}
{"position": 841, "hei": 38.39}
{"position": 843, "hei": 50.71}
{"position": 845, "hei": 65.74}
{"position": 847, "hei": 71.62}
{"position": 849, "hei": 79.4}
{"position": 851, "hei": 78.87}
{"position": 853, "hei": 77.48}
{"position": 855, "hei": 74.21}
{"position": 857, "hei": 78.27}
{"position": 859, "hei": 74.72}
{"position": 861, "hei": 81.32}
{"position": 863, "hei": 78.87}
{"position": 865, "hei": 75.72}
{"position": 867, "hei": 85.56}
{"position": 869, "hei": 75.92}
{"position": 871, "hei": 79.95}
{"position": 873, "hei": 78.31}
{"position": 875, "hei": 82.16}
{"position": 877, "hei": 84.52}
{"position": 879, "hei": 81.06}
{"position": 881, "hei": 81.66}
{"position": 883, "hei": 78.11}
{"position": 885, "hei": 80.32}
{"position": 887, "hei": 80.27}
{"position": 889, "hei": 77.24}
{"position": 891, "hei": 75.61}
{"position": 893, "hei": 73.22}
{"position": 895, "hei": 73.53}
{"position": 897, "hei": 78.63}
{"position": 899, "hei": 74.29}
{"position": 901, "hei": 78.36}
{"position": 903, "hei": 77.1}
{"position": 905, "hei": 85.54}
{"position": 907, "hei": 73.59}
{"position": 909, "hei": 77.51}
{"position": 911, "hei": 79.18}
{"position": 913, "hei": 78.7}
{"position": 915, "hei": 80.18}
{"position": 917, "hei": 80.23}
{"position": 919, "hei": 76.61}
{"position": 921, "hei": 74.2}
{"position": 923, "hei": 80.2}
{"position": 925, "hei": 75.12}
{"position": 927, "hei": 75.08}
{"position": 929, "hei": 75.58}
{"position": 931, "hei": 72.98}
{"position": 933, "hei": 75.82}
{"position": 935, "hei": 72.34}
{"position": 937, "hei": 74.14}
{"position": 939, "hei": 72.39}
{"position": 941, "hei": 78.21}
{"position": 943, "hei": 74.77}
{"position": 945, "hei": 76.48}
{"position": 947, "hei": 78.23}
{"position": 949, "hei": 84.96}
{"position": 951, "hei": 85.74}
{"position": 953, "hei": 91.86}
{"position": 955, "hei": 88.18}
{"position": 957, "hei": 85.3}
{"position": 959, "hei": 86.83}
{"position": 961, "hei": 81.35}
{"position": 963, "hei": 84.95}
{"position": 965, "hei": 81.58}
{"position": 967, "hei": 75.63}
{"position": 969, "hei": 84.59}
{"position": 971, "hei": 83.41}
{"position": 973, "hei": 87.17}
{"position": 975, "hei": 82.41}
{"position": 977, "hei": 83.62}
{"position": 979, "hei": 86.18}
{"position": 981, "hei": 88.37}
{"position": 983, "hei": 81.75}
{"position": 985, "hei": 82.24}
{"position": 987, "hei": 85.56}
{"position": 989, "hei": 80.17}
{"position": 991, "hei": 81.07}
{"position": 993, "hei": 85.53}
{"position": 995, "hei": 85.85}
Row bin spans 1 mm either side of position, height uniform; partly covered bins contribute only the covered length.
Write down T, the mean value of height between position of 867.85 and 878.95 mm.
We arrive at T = 80.3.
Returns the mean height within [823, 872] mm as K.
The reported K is 72.2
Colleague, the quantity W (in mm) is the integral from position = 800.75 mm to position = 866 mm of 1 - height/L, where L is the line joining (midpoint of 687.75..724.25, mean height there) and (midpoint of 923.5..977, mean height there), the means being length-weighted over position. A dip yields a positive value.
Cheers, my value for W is 8.8 mm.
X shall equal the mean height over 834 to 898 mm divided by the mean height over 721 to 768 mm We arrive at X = 0.79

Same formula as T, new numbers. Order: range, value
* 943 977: 83.4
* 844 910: 77.8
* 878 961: 78.6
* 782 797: 83.6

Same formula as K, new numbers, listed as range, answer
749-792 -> 87.9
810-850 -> 72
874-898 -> 78.9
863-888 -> 80.2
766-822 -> 83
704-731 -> 91.1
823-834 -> 82.6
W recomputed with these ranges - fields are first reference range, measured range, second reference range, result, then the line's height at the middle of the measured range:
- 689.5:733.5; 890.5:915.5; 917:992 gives 1.7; 82.9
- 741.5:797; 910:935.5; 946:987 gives 2.5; 85.2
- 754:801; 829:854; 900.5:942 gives 5.2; 81.8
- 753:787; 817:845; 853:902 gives 4.6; 82.4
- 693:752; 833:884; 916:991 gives 8.0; 85.6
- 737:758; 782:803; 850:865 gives 1.3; 88.3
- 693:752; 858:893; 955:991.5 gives 3.2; 87.2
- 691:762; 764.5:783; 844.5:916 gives 0.5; 88.1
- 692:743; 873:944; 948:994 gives 7.2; 86.1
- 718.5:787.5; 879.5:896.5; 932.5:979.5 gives 1.4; 84.5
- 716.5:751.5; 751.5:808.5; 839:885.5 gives 0.6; 86.3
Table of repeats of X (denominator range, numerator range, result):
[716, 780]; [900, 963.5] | 0.87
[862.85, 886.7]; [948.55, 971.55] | 1.05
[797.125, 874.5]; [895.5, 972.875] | 1.05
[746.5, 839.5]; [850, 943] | 0.93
